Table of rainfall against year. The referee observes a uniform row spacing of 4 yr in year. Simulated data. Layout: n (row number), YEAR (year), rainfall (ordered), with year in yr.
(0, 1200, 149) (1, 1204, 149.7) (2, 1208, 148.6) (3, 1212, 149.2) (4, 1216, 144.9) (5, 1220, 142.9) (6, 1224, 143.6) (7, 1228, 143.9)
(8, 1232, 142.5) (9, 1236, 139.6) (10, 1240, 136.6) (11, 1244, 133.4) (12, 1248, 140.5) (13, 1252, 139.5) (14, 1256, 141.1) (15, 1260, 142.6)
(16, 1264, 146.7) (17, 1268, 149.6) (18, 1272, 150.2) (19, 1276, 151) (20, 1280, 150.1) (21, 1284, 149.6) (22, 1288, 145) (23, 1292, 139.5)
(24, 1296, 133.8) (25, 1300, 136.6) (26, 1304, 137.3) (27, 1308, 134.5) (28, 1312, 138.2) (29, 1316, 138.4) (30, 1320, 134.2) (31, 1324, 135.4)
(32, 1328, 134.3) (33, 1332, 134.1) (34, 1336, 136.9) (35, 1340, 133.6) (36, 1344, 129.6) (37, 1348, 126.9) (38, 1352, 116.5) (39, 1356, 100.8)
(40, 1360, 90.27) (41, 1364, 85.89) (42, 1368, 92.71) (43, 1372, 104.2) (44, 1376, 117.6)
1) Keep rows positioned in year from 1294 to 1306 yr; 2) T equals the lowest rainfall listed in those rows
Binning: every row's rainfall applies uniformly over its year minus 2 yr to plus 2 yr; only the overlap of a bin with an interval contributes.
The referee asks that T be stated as 133.8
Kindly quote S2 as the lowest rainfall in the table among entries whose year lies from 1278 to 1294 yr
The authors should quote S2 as 139.5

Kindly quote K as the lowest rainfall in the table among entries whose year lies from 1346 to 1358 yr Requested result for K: 100.8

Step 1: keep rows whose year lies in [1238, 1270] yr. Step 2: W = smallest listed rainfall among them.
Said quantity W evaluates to 133.4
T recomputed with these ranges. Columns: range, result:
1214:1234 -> 142.5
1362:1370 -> 85.89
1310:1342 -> 133.6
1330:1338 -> 134.1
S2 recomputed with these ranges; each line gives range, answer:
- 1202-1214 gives 148.6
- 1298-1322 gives 134.2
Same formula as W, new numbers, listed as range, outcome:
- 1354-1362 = 90.27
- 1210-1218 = 144.9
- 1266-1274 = 149.6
